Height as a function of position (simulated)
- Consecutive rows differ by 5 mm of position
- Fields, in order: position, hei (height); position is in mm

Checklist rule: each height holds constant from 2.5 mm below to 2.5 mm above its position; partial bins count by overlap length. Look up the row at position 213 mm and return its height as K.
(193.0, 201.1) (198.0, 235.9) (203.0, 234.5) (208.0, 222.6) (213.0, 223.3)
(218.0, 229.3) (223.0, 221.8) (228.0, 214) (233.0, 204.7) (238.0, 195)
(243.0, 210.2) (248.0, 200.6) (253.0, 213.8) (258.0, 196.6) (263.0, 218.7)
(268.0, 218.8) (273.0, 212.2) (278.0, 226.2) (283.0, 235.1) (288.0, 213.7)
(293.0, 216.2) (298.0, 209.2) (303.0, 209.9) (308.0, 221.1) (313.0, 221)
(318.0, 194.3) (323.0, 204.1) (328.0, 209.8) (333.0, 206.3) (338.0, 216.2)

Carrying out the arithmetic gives 223.3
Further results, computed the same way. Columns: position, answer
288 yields 213.7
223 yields 221.8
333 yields 206.3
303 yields 209.9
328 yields 209.8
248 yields 200.6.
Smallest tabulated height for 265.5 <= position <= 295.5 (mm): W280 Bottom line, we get 212.2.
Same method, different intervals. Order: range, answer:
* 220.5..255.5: 195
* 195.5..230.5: 214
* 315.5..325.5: 194.3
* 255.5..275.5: 196.6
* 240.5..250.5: 200.6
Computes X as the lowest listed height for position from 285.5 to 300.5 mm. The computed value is 209.2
